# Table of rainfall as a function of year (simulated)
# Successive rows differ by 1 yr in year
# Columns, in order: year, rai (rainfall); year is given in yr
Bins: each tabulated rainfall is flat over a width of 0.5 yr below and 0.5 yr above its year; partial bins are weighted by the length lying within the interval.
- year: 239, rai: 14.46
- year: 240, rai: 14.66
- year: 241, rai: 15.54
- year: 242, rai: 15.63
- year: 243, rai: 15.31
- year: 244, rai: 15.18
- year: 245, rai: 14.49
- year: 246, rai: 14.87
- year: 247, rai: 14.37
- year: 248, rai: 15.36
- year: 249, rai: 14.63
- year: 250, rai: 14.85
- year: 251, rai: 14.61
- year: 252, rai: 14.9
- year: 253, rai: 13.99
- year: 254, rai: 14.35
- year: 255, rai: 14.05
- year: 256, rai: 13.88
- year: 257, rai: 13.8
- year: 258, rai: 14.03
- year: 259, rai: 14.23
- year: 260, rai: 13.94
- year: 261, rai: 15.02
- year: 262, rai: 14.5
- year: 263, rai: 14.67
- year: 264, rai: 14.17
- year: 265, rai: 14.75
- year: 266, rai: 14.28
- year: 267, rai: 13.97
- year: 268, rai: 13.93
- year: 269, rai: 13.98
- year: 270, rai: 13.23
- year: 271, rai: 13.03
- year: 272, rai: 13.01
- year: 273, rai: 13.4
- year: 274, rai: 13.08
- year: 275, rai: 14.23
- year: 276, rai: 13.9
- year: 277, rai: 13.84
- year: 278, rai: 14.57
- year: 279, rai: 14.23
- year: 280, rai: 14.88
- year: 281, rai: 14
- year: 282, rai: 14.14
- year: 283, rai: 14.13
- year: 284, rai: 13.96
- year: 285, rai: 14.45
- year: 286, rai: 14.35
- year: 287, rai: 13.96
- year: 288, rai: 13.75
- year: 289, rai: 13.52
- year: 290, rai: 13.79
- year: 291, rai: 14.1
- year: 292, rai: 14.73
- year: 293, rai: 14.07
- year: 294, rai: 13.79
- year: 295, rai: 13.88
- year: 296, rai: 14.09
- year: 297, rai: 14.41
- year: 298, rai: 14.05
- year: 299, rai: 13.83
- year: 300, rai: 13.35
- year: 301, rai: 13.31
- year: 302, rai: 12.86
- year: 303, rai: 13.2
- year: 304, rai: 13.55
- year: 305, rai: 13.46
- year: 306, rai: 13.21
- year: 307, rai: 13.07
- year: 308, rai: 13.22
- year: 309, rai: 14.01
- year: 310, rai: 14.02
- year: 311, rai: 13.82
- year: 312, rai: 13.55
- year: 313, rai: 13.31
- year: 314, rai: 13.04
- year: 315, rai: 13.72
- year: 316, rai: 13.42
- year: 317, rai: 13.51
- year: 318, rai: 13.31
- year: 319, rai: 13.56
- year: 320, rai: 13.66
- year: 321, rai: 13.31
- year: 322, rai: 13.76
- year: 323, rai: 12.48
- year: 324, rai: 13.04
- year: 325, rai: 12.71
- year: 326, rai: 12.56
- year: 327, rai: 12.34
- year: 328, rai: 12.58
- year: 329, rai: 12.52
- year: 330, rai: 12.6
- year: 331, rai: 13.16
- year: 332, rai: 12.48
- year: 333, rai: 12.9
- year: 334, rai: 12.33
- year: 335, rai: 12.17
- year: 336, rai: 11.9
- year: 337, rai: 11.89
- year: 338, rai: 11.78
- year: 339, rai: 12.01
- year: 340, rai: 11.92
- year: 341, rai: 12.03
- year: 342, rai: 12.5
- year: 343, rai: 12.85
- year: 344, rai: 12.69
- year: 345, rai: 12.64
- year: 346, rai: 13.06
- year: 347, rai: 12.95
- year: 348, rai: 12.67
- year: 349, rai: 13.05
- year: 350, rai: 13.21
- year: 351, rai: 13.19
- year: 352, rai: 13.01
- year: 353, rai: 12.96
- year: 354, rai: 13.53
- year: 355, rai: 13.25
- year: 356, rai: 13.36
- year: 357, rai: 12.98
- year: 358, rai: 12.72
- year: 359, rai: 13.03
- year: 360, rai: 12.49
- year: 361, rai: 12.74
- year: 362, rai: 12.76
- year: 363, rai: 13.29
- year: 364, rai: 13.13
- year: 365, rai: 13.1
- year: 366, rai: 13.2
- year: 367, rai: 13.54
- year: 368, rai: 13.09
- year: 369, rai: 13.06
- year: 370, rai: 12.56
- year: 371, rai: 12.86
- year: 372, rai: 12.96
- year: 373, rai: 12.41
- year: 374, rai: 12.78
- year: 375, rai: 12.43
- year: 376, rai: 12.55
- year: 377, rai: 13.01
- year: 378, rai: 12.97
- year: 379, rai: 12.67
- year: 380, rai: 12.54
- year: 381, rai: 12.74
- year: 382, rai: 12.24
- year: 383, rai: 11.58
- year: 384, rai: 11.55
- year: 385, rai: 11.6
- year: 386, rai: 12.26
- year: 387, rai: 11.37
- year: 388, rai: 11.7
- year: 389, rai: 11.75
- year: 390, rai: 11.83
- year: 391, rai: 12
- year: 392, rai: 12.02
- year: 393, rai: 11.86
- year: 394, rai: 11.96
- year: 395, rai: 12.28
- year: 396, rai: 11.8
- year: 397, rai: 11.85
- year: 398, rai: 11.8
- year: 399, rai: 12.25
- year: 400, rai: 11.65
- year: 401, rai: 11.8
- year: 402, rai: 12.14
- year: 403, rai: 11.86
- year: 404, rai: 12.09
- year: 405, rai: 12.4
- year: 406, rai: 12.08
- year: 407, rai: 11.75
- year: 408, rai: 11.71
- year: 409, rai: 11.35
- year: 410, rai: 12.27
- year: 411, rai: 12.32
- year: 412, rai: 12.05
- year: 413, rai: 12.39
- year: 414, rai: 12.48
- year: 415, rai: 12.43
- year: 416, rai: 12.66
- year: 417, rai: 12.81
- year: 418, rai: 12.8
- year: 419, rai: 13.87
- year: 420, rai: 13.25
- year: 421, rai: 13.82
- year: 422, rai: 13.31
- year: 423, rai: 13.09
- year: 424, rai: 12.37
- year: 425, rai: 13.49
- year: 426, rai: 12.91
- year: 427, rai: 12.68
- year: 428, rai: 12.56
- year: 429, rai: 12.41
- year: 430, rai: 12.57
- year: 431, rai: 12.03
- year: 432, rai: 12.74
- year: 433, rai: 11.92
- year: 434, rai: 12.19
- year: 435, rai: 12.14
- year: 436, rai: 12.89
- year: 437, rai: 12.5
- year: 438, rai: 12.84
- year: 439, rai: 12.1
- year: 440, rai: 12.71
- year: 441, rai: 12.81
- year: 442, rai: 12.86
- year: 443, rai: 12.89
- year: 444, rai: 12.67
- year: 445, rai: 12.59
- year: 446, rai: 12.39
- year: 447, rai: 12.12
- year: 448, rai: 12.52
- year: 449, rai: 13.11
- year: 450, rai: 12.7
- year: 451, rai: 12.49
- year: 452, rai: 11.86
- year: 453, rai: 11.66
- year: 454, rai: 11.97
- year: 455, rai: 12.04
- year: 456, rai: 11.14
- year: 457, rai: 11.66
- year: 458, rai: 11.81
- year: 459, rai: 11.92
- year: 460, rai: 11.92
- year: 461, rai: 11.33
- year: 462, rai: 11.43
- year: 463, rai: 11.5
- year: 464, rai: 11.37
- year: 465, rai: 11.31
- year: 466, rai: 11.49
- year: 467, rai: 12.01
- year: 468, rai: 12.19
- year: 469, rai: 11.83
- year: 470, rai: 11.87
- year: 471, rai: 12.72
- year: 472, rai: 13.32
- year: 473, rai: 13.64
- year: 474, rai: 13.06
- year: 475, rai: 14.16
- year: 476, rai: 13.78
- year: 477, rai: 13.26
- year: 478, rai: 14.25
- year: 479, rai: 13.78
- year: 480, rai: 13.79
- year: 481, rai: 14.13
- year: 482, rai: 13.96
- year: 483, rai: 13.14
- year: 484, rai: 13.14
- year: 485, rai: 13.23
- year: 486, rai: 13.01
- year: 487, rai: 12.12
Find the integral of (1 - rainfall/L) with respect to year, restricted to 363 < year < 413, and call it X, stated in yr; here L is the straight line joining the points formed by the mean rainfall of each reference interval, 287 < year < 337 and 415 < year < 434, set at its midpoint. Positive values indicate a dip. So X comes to 2.74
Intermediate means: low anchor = 13.3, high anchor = 12.8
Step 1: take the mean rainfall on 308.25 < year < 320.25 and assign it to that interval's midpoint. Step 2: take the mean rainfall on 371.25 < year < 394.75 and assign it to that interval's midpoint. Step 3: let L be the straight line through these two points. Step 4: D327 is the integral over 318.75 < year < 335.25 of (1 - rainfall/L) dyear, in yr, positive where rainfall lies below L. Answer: 0.6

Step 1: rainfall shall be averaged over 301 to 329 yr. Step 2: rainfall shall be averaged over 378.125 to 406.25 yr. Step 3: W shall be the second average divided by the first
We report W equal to 0.91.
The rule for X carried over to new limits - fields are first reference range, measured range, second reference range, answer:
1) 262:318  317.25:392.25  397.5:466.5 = 2.6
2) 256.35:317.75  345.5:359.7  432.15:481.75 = 0.3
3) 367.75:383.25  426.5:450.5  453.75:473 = -0.9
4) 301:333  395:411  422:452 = 1.0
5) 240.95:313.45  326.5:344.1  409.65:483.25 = 1.6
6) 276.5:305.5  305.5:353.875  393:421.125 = 1.7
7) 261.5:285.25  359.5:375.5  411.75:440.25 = 0.4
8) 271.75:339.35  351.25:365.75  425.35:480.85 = 0.1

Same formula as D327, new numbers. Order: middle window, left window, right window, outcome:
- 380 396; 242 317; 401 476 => 1.2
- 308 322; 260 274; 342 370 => -0.1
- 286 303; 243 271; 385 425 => 0.0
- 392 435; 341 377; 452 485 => 1.2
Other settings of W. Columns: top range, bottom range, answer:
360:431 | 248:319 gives 0.89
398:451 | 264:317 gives 0.91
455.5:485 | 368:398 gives 1.03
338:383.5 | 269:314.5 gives 0.93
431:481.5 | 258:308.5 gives 0.90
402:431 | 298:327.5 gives 0.94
